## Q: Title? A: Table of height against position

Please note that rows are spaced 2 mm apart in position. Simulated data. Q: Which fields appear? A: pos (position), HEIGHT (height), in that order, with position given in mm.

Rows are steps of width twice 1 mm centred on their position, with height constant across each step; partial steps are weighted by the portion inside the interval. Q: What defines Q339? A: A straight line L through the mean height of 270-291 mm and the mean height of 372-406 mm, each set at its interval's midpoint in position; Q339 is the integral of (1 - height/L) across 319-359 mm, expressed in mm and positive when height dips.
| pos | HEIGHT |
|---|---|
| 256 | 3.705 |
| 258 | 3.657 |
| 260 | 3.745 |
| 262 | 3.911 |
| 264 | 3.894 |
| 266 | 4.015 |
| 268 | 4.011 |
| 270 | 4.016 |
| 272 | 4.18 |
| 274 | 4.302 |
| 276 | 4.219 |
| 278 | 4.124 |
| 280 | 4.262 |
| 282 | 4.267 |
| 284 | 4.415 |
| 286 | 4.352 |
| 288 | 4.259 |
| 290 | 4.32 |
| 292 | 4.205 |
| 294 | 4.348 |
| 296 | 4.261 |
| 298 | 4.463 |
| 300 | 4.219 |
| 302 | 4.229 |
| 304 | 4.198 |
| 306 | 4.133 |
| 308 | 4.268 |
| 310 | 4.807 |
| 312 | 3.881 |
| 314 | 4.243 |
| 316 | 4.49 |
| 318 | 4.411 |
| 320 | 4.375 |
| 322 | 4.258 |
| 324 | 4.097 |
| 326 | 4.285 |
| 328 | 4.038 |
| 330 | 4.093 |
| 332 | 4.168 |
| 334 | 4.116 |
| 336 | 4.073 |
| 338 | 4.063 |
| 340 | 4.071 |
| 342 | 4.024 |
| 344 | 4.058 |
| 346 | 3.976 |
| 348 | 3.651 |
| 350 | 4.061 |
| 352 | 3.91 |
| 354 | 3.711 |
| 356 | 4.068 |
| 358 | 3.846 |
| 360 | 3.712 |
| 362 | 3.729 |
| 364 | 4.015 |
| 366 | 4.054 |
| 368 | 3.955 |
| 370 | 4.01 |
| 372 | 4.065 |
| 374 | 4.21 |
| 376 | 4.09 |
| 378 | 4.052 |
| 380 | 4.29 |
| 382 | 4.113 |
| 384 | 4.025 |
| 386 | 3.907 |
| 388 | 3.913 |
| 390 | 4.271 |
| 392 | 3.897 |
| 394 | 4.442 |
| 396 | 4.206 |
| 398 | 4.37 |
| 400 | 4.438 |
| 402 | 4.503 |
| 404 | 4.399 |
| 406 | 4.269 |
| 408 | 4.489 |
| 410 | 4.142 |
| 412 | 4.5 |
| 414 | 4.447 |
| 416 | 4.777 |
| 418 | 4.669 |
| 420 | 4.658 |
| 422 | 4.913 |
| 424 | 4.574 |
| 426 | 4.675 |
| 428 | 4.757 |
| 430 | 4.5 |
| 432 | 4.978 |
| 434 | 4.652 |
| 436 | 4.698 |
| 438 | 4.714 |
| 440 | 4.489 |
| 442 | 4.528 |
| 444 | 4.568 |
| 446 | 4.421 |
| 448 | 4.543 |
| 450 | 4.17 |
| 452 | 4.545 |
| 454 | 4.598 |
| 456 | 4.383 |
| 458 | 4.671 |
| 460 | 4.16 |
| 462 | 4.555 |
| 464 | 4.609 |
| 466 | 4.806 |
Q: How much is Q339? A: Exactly 1.67 mm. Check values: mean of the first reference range 4.26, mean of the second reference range 4.19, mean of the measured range 4.05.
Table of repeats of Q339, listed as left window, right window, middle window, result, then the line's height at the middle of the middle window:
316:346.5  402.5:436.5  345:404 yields 4.22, 4.37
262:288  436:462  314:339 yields 0.32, 4.26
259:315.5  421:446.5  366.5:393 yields 2.52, 4.49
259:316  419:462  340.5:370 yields 3.05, 4.37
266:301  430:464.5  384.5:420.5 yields 0.98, 4.46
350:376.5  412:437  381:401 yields 0.59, 4.28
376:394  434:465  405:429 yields -1.54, 4.3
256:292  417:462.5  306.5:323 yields -0.44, 4.22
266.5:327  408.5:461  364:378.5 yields 1.20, 4.43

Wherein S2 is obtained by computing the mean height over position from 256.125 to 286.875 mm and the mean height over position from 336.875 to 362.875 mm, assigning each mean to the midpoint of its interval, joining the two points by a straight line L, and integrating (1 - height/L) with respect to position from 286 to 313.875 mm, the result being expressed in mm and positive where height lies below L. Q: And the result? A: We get -1.8 mm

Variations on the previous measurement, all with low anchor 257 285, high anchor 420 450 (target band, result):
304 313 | -0.1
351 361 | 1.2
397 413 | 0.5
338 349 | 0.9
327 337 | 0.4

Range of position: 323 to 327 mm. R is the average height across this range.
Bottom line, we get 4.19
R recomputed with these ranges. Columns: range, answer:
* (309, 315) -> 4.31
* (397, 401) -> 4.4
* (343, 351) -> 3.94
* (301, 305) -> 4.21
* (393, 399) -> 4.34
